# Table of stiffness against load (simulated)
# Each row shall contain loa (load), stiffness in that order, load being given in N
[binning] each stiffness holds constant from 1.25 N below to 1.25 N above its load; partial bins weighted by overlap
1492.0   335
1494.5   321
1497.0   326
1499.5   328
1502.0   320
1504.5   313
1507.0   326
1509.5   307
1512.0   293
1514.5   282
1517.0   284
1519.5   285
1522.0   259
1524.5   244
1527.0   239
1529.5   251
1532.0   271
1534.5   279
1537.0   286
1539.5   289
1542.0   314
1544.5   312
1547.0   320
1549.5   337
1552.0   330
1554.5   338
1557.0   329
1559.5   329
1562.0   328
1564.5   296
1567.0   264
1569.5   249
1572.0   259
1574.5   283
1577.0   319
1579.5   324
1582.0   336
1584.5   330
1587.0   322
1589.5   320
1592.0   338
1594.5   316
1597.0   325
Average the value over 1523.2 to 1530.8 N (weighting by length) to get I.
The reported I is 245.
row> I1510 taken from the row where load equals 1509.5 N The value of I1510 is 307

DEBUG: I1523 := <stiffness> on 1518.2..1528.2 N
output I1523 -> 257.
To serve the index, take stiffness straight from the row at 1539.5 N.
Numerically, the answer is 289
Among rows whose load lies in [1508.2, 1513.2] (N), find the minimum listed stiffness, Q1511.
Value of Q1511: 293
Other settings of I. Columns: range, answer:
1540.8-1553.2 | 323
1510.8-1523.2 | 281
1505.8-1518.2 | 298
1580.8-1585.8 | 333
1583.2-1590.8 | 324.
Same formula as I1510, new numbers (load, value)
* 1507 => 326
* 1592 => 338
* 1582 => 336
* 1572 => 259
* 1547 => 320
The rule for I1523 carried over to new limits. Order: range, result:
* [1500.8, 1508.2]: 320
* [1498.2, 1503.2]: 324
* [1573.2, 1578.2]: 300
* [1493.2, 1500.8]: 325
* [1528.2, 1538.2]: 272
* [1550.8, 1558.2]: 332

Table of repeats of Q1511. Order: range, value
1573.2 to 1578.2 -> 283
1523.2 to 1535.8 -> 239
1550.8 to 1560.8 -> 329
